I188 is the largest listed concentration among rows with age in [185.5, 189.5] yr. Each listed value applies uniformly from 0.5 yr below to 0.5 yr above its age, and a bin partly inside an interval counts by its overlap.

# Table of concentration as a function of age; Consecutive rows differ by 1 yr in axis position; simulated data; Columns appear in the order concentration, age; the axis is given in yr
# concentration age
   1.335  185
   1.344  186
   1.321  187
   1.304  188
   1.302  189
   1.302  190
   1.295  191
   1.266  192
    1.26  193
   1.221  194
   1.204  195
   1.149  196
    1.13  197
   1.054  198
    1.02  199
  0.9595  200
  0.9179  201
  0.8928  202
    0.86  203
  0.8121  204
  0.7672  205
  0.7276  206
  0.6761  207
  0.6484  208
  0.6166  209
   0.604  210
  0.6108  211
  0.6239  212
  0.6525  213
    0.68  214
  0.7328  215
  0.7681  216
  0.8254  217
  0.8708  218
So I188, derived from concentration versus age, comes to 1.344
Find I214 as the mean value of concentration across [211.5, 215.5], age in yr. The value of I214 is 0.672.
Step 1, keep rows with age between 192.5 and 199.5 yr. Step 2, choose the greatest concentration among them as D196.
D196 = 1.26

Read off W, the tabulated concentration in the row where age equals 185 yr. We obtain 1.335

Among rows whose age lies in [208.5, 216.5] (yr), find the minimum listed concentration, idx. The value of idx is 0.604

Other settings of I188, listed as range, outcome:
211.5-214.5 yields 0.68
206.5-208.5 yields 0.6761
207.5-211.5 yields 0.6484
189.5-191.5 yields 1.302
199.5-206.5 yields 0.9595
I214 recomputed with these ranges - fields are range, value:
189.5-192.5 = 1.29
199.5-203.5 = 0.908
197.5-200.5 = 1.01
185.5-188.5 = 1.32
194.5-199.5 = 1.11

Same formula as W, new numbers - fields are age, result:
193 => 1.26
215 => 0.7328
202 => 0.8928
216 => 0.7681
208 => 0.6484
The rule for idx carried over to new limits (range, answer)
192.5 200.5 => 0.9595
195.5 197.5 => 1.13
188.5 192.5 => 1.266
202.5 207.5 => 0.6761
